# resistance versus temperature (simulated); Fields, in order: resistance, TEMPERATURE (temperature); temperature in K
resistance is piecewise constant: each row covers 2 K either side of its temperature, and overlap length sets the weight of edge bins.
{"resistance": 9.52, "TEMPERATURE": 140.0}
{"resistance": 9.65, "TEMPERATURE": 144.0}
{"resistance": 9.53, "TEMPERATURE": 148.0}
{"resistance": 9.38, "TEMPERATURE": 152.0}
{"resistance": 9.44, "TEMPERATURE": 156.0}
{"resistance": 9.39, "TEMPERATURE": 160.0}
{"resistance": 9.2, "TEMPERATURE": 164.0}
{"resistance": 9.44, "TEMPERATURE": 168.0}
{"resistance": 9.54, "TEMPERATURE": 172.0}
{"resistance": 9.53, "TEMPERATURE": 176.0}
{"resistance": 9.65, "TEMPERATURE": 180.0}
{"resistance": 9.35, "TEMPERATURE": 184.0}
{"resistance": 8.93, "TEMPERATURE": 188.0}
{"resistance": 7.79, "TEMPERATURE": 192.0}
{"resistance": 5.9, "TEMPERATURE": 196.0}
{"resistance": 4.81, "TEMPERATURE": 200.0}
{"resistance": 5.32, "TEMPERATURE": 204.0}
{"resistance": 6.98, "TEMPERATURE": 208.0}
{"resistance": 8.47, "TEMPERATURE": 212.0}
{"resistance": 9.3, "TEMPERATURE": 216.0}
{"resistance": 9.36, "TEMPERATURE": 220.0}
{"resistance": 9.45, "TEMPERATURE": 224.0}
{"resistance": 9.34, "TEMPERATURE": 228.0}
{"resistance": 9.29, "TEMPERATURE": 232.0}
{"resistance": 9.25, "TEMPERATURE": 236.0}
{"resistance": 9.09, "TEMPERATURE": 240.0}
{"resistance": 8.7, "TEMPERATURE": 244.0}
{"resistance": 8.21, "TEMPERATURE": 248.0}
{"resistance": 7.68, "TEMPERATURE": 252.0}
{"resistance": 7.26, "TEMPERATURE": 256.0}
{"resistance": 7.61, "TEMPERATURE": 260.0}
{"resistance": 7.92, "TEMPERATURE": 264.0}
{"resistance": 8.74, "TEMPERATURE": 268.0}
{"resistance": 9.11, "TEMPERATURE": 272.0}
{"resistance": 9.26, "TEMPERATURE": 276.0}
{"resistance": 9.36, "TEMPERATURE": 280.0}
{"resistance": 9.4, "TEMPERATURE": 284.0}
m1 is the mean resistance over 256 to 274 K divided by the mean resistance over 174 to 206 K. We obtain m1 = 1.07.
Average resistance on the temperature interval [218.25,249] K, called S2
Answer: 9.11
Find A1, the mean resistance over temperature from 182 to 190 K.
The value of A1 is 9.14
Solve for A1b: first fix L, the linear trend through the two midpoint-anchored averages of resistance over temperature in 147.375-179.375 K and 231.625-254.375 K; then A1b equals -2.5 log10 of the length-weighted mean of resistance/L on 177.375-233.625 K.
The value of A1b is 0.11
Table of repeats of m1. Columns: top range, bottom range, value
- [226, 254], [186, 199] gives 1.20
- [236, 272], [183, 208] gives 1.19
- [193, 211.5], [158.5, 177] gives 0.65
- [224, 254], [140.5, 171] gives 0.94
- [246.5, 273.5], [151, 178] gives 0.86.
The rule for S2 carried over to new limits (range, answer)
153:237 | 8.56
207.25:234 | 8.97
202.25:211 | 6.44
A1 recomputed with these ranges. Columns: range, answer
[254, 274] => 8.13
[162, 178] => 9.43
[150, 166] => 9.35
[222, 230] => 9.39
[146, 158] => 9.45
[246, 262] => 7.69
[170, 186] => 9.52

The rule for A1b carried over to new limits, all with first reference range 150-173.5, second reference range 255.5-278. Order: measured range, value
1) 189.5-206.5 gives 0.43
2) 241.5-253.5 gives 0.04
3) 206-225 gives 0.02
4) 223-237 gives -0.07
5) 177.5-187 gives -0.03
